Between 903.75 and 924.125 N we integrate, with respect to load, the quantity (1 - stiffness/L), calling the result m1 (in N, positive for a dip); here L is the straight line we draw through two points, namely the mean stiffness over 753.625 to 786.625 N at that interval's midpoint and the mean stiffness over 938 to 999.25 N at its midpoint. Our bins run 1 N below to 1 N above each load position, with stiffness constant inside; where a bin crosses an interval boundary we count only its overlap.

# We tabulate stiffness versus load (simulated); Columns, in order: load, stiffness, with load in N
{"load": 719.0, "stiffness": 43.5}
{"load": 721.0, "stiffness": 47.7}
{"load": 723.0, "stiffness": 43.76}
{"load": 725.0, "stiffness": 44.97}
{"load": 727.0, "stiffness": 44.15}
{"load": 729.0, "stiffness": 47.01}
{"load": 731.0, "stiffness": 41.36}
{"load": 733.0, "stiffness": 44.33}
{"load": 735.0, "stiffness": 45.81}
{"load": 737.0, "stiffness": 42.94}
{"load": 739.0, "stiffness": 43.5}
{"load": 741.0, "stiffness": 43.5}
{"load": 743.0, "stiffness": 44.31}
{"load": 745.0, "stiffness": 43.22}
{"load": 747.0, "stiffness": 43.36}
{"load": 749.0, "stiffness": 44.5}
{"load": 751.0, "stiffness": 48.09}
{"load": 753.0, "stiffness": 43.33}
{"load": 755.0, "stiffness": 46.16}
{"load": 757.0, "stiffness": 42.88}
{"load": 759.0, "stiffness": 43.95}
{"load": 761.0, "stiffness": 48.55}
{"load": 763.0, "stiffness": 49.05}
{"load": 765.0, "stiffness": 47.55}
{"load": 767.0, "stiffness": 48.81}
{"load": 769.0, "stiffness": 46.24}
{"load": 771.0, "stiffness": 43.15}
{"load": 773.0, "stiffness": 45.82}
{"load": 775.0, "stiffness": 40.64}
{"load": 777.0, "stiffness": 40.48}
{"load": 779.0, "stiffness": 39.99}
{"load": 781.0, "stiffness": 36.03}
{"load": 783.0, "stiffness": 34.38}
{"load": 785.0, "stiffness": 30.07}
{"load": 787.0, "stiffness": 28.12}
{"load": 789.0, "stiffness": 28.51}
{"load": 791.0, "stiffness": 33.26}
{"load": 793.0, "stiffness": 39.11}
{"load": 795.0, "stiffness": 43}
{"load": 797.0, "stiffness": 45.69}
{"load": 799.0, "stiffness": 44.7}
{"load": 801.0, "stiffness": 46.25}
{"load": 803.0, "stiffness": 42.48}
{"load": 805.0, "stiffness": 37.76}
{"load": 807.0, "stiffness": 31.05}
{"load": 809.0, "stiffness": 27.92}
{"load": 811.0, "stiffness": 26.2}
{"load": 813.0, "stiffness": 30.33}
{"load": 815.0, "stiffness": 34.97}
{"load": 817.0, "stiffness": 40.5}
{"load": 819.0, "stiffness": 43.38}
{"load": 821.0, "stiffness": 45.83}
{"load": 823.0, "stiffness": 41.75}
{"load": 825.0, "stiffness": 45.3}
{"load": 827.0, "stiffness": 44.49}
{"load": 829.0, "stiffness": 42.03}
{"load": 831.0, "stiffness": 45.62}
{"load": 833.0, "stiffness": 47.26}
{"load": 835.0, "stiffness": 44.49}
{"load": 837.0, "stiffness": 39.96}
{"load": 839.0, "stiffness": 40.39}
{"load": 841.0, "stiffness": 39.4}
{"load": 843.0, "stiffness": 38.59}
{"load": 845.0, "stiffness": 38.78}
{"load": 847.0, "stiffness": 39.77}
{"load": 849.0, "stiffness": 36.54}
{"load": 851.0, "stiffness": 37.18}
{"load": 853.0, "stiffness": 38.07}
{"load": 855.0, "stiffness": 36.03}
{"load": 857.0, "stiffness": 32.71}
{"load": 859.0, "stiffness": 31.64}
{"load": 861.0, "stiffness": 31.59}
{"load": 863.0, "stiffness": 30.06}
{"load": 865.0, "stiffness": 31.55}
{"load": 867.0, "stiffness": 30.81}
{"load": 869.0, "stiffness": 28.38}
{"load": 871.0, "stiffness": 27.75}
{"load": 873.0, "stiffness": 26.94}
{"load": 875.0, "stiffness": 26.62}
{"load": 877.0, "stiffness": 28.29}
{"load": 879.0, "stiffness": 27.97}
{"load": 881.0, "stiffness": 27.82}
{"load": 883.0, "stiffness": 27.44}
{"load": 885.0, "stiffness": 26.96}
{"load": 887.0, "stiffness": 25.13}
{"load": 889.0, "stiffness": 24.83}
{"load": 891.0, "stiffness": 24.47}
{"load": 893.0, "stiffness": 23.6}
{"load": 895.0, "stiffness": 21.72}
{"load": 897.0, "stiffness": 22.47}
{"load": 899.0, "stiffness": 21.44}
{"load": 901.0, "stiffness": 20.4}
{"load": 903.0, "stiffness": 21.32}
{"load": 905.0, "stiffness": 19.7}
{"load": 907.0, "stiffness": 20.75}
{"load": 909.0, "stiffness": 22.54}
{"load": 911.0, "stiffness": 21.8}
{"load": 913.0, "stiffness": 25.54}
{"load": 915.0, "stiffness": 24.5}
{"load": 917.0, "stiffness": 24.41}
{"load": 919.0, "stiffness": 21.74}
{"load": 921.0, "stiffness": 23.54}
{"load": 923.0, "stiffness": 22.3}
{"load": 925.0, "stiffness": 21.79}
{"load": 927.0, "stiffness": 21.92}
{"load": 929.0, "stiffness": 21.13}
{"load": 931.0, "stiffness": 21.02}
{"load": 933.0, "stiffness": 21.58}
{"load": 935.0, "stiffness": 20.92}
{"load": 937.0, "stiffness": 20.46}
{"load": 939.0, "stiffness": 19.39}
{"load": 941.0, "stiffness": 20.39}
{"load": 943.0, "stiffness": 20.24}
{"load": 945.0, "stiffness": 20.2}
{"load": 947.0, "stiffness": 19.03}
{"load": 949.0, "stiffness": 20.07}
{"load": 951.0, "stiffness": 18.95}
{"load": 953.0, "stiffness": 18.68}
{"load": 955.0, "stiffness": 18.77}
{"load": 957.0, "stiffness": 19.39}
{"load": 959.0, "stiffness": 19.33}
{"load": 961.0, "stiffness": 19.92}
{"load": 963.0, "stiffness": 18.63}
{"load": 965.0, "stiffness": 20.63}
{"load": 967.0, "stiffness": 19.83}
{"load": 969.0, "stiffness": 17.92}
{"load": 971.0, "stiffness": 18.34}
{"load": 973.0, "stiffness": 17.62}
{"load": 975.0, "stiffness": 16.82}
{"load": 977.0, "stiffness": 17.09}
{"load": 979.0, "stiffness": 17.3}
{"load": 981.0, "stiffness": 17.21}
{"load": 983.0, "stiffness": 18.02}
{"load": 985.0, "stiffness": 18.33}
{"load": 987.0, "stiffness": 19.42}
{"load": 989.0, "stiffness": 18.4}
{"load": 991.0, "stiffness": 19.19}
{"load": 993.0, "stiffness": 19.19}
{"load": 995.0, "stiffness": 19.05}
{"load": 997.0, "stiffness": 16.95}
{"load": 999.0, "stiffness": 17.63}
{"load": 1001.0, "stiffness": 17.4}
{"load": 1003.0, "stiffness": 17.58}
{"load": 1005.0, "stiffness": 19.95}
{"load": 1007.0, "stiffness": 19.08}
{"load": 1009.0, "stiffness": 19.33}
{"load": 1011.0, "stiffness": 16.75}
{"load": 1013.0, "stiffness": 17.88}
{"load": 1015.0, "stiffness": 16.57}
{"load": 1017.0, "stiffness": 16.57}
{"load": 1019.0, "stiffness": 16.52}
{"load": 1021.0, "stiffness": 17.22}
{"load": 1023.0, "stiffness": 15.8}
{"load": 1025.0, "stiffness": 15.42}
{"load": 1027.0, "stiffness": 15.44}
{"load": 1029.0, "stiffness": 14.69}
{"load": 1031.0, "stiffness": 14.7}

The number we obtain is 2.1 N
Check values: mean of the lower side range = 42.5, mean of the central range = 22.7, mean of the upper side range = 18.8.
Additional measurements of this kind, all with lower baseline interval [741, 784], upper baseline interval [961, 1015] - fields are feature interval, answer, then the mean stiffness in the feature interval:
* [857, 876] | 1.4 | 29.7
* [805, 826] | 0.5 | 36.8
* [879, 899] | 3.1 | 24.9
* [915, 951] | 4.9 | 21.2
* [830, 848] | -3.3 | 41.6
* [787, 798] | 0.9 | 37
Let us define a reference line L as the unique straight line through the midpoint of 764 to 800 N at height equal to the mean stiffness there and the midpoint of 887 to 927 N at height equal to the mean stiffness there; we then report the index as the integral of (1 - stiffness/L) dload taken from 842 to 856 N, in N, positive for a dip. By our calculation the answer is -3.3 N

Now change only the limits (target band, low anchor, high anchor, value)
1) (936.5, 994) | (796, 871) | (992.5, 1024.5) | 9.32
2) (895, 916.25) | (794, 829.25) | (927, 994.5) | 3.69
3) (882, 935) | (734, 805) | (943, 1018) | 7.41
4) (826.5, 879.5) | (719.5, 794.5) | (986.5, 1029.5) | -4.11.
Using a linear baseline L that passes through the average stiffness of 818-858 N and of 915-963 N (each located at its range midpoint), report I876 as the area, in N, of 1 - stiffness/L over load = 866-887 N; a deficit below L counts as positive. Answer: 3.4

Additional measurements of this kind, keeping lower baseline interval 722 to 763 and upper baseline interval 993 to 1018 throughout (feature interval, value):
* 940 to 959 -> 3.3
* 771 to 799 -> 1.7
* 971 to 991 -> 2.4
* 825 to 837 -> -3.0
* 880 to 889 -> 1.1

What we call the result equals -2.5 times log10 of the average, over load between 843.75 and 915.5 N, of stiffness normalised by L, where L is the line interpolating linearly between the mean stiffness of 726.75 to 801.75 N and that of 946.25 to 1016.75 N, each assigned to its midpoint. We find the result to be 0.075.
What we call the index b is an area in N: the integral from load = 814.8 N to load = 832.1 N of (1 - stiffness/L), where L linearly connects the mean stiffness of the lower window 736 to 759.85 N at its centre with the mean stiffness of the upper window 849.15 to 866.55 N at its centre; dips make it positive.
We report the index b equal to -2.9 N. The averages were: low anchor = 44.1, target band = 43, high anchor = 33.7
